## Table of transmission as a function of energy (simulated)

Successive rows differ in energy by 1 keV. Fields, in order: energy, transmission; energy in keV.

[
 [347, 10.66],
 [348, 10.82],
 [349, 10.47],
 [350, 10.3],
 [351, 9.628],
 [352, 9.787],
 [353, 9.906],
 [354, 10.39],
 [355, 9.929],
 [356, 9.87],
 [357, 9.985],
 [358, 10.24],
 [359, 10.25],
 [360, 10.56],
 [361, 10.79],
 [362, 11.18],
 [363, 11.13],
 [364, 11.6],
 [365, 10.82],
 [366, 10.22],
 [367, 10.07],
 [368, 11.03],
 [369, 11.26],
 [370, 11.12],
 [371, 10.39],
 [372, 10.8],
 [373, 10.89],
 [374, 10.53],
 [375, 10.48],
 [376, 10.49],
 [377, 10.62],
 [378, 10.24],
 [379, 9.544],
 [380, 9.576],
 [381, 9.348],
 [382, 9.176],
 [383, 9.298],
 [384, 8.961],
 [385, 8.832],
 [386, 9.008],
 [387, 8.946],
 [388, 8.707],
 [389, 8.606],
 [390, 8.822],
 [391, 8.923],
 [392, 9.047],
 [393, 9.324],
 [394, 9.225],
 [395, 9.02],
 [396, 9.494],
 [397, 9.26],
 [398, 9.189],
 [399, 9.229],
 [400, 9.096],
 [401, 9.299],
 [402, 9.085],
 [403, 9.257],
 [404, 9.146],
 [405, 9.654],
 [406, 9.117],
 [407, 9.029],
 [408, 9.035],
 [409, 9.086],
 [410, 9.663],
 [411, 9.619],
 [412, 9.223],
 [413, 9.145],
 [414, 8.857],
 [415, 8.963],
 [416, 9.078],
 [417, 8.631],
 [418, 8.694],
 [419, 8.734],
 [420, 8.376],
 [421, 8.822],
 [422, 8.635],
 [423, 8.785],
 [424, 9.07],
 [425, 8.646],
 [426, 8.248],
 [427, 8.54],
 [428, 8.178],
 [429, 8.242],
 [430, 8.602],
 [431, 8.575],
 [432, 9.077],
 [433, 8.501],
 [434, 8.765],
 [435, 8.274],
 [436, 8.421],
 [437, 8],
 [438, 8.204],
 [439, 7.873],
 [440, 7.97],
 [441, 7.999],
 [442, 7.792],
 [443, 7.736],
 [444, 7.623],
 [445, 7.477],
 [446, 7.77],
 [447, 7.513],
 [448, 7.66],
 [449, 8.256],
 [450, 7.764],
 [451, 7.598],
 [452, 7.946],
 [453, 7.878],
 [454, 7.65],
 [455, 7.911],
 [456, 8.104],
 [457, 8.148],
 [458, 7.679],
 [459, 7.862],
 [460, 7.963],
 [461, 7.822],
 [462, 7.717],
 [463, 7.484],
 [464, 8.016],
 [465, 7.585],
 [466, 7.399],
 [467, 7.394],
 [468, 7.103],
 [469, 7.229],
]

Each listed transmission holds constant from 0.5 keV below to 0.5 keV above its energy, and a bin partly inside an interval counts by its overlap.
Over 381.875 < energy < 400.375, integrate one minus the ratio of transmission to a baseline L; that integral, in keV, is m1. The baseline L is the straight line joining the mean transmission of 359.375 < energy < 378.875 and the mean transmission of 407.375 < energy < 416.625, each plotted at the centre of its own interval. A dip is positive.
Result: 1.6 keV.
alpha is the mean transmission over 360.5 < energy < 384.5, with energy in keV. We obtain 10.4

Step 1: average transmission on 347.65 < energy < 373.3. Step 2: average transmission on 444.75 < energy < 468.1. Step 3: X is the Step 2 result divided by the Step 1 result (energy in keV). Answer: 0.74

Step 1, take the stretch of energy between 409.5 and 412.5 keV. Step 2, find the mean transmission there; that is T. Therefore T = 9.5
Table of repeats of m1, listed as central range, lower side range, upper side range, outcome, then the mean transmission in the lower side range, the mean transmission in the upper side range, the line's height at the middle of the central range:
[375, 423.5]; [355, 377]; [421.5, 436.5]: 1.82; 10.6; 8.57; 9.55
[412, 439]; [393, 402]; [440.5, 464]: -0.37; 9.22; 7.8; 8.5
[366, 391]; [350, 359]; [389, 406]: -0.80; 10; 9.17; 9.54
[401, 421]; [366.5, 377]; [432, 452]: 0.24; 10.7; 7.99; 9.18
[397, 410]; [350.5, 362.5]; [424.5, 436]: -0.12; 10.2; 8.51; 9.13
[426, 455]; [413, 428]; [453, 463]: 0.67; 8.72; 7.85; 8.26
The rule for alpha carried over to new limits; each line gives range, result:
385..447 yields 8.74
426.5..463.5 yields 8.02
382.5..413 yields 9.14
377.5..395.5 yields 9.14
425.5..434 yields 8.51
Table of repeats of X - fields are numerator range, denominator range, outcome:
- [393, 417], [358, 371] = 0.85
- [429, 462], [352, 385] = 0.78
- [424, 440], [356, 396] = 0.84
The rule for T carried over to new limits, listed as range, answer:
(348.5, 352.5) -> 10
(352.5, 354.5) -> 10.1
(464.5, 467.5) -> 7.46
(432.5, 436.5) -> 8.49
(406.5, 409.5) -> 9.05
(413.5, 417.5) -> 8.88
